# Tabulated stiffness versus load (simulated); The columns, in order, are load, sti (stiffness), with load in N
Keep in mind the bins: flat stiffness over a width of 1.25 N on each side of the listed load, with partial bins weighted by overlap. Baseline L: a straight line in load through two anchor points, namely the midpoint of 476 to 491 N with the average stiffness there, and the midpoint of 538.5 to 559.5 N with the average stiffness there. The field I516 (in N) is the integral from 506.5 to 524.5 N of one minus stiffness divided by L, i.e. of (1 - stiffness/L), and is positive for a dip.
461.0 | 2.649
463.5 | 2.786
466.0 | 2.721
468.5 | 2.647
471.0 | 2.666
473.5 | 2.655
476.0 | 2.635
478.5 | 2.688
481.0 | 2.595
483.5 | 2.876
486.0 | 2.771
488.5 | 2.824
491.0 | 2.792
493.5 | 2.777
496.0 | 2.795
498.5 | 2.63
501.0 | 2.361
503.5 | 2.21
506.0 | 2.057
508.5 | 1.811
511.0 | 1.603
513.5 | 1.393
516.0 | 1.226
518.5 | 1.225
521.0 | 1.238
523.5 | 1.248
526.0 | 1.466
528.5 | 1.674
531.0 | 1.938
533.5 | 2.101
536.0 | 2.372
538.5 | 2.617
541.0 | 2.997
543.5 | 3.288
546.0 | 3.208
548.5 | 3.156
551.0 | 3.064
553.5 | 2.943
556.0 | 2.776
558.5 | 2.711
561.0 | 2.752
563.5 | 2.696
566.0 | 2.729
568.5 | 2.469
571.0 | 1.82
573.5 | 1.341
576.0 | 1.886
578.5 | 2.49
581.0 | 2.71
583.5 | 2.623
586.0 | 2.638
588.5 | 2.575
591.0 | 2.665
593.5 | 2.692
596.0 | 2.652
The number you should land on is 9.1 N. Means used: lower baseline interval 2.74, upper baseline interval 3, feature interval 1.42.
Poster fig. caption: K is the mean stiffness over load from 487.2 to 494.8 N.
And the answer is 2.8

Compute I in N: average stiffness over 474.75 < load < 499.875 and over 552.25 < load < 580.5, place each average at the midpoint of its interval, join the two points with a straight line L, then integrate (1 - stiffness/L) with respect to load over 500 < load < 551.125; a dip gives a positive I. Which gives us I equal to 9.7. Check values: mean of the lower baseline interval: 2.74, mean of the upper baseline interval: 2.43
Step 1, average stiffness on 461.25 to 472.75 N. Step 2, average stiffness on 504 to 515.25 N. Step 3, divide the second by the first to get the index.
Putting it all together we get 0.64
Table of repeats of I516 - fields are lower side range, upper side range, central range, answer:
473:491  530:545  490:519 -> 6.32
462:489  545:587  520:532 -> 5.14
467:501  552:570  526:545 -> 2.38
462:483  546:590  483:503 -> -0.34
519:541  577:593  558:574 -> -0.32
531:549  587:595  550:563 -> -0.59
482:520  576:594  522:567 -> -2.27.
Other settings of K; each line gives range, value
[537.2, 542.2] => 2.8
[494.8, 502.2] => 2.6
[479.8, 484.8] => 2.74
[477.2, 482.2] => 2.64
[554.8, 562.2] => 2.75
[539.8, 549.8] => 3.16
